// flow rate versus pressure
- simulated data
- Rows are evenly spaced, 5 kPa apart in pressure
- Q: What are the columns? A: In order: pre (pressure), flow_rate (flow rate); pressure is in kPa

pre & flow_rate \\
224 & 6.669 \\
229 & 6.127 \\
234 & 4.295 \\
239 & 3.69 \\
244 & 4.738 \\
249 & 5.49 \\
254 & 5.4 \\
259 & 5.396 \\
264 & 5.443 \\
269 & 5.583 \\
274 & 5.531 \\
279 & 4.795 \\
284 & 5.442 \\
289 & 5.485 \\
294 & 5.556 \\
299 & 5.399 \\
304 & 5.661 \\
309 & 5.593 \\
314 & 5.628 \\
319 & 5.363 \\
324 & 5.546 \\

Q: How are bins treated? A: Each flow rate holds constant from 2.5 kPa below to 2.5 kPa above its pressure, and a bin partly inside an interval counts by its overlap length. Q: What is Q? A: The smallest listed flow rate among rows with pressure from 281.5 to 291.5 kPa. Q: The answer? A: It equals 5.442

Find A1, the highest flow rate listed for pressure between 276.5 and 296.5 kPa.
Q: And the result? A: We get 5.556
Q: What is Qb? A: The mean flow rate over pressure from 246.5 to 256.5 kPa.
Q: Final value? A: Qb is 5.45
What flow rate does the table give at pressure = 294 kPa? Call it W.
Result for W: 5.556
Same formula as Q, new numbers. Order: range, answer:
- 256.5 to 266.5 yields 5.396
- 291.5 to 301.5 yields 5.399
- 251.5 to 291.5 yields 4.795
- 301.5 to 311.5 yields 5.593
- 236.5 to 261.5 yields 3.69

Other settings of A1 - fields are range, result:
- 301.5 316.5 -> 5.661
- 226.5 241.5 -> 6.127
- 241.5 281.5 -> 5.583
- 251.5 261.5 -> 5.4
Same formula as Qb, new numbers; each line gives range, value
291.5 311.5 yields 5.55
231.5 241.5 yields 3.99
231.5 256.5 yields 4.72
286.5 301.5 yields 5.48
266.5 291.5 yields 5.37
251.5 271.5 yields 5.46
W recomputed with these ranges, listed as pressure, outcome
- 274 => 5.531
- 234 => 4.295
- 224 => 6.669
